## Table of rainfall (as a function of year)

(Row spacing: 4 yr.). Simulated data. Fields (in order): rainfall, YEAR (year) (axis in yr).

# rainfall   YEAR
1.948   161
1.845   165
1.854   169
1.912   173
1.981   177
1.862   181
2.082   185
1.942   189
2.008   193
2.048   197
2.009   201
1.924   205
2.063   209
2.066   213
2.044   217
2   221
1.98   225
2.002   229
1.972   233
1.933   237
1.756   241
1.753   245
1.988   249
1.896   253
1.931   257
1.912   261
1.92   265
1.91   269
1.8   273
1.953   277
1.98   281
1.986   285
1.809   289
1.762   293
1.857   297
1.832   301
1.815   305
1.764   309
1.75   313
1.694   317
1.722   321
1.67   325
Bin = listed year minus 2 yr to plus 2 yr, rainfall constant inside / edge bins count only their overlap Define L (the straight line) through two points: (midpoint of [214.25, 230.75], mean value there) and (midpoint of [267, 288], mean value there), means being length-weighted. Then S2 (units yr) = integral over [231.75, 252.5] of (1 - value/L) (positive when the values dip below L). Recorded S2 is 1.0 yr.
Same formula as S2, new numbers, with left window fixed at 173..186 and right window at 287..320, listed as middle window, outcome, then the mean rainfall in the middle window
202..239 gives -1.92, 2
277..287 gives -0.90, 1.98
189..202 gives -0.51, 2.01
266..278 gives -0.38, 1.88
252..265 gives -0.49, 1.92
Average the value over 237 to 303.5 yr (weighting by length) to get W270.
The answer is 1.88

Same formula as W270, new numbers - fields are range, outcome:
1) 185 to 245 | 1.98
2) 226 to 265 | 1.91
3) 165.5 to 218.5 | 1.98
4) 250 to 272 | 1.91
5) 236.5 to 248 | 1.81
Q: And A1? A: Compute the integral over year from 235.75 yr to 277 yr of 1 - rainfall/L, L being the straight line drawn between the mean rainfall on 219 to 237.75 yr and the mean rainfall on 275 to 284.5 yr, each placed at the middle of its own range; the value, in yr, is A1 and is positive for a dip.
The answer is 1.9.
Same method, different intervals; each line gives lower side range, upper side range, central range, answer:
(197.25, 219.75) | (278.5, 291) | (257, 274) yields 0.48 yr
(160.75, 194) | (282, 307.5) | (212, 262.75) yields -1.30 yr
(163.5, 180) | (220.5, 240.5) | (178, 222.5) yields -1.77 yr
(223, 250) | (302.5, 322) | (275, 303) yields -1.27 yr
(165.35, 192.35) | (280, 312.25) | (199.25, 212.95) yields -0.67 yr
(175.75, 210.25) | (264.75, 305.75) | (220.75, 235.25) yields -0.30 yr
